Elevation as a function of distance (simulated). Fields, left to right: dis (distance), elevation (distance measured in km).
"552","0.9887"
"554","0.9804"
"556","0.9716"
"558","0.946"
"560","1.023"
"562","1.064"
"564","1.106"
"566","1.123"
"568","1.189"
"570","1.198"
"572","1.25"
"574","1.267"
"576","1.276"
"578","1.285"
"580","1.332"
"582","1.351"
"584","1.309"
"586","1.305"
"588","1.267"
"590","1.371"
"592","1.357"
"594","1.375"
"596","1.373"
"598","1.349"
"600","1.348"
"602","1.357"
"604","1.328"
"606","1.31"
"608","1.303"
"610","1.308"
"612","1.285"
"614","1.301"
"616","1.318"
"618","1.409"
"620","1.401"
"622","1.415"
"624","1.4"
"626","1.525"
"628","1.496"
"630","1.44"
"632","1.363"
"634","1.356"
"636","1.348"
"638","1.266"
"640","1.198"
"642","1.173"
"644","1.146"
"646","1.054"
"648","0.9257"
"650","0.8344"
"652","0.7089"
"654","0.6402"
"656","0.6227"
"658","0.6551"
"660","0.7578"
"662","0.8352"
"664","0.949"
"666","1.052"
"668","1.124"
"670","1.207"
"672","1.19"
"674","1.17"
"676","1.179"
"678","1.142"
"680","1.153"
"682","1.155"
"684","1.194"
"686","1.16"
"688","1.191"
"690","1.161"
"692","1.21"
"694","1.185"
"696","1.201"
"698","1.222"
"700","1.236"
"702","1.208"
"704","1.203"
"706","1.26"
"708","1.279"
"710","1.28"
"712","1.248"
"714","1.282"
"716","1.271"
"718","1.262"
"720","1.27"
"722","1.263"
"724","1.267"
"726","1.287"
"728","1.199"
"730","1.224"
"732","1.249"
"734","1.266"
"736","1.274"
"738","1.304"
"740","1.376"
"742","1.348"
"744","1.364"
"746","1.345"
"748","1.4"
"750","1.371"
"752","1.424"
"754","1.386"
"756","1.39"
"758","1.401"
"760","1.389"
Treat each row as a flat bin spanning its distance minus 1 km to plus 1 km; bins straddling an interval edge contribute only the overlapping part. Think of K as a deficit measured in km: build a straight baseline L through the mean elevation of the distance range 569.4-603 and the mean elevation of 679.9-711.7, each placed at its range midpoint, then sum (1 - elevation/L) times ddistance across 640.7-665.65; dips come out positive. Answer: 7.7 km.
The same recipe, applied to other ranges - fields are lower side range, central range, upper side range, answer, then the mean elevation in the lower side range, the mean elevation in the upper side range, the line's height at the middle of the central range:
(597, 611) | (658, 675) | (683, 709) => 3.18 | 1.33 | 1.21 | 1.25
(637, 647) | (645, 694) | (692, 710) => 7.46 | 1.17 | 1.23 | 1.19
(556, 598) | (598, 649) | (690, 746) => -2.82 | 1.23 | 1.26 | 1.24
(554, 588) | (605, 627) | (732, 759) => -2.40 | 1.18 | 1.35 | 1.23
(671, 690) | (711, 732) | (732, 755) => 0.45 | 1.17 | 1.35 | 1.28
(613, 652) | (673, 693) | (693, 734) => 1.31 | 1.27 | 1.25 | 1.25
